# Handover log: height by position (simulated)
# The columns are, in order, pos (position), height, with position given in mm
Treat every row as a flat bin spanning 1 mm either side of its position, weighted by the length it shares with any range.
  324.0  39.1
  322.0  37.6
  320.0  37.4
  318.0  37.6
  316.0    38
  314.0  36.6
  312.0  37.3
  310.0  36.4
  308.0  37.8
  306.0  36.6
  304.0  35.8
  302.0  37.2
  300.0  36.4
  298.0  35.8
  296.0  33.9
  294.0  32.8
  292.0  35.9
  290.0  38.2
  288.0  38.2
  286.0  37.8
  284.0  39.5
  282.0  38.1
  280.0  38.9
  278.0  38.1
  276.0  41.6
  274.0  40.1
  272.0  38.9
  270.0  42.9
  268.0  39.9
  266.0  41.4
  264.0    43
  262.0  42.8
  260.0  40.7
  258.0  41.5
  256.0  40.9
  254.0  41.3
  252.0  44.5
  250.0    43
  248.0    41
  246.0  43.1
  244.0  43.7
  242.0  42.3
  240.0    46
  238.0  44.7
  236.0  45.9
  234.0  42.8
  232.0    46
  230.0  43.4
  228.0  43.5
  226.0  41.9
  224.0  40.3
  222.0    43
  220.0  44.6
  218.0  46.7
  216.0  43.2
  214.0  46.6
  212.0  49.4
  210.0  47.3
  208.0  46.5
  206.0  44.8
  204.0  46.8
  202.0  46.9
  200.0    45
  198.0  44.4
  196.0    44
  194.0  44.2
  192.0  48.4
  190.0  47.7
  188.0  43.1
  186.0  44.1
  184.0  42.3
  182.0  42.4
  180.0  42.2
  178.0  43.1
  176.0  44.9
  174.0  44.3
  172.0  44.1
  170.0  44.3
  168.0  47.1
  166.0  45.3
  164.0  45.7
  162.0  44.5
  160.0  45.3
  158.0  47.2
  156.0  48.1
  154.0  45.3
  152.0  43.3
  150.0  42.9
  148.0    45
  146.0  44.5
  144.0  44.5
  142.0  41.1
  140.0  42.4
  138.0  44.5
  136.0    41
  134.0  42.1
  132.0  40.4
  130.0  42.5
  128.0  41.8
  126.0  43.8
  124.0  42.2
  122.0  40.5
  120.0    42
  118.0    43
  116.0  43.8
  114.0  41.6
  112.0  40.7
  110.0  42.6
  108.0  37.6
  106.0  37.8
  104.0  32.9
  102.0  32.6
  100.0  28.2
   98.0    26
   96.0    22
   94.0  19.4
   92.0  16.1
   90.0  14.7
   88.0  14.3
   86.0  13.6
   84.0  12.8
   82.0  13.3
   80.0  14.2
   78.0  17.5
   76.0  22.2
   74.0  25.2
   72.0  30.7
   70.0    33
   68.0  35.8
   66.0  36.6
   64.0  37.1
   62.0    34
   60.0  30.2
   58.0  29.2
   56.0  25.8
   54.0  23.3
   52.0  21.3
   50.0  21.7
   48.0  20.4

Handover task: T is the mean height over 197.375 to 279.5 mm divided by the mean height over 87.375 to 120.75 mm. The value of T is 1.4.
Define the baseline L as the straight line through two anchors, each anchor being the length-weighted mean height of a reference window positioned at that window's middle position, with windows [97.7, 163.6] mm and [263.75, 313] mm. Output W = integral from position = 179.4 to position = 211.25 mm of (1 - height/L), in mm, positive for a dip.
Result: -4.0 mm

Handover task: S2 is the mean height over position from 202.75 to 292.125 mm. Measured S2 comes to 42.5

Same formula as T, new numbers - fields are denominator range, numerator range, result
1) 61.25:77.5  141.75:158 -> 1.42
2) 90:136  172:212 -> 1.25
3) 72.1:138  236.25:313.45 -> 1.28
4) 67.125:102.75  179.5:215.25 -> 2.10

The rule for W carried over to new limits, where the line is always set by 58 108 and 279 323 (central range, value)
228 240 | -4.01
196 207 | -4.78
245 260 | -3.35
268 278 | -1.41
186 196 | -4.62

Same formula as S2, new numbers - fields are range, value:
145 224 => 45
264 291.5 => 39.6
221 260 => 43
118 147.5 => 42.4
